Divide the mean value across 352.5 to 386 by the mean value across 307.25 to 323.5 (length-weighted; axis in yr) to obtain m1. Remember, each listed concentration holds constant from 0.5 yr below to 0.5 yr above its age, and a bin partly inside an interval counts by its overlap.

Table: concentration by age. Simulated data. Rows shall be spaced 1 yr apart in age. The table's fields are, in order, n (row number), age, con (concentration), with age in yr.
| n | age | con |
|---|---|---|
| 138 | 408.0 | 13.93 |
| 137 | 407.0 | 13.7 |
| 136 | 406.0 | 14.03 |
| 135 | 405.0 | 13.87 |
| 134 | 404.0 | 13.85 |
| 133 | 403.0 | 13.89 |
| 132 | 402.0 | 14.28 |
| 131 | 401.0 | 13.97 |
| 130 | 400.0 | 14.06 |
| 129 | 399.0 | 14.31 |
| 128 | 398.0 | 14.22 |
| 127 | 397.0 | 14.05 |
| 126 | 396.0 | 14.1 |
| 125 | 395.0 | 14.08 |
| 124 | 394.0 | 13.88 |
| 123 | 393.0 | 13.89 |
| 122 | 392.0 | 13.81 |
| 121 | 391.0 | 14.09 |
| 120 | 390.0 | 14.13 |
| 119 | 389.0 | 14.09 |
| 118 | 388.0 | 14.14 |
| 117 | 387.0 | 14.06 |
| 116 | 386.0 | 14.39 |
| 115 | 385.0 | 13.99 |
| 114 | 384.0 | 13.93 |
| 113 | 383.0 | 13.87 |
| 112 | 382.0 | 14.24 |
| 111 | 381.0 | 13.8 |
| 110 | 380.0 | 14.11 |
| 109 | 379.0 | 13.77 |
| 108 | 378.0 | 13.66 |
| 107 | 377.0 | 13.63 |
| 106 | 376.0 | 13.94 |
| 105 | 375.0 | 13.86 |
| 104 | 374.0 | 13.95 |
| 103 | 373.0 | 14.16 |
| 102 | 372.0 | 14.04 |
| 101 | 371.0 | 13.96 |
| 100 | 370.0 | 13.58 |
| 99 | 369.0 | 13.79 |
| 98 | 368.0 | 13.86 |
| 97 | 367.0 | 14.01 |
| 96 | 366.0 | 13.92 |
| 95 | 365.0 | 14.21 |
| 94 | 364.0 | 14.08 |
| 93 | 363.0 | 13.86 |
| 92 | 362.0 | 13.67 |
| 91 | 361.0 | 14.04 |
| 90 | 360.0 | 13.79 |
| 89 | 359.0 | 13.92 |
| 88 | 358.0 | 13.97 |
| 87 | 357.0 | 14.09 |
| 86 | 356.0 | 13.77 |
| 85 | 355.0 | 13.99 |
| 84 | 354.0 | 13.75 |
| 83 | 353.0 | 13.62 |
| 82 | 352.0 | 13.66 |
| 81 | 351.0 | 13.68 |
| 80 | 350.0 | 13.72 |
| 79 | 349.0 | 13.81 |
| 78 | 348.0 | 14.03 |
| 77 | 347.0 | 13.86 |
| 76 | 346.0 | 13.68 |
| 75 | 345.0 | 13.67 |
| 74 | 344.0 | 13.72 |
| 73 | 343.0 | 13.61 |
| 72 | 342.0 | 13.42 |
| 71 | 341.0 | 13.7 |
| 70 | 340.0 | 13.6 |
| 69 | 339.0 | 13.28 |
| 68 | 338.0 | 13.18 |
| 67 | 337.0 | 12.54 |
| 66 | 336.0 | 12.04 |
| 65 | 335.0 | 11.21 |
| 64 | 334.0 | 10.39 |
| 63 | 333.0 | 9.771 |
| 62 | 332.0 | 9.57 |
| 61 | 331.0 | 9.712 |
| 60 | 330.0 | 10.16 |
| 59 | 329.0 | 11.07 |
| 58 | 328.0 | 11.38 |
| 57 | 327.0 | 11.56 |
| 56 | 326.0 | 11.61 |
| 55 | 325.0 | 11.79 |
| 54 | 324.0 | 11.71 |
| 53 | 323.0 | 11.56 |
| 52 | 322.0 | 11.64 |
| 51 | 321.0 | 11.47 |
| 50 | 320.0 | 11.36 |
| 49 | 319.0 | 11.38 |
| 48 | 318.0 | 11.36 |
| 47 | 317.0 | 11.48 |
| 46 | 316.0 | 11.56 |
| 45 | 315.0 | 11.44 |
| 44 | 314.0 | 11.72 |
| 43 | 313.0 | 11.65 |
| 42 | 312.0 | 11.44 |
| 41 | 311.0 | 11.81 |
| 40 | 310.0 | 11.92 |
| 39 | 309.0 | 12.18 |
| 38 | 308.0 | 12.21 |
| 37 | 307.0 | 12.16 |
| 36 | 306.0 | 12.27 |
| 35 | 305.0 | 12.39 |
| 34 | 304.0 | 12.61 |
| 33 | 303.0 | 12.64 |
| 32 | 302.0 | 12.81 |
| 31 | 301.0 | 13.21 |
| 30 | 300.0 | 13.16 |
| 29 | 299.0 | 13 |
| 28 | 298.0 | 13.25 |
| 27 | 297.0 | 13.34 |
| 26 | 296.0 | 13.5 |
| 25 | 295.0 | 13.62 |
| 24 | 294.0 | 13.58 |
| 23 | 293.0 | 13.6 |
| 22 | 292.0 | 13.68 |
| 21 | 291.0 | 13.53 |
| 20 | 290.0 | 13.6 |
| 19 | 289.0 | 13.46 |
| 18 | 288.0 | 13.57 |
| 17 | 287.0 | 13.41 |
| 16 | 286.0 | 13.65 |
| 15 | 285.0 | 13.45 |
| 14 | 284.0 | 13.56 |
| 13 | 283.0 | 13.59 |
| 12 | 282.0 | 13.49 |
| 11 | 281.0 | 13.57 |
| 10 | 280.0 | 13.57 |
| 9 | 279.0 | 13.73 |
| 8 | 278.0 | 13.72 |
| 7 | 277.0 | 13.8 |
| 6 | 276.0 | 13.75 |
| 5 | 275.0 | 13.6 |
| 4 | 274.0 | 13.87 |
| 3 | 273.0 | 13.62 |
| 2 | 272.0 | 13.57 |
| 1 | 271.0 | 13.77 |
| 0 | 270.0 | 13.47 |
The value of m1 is 1.2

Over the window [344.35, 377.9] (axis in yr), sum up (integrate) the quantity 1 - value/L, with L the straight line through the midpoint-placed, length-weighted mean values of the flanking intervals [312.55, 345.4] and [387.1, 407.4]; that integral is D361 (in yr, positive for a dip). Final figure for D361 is -2.7 yr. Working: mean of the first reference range 11.8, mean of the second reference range 14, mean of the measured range 13.9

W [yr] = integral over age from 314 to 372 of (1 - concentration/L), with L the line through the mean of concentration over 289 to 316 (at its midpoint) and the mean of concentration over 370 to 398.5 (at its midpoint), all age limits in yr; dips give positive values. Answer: 2.6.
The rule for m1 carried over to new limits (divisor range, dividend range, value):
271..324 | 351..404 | 1.09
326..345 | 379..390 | 1.18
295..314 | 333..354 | 1.05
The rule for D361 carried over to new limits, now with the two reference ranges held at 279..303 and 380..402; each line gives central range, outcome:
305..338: 5.3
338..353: 0.1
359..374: 0.0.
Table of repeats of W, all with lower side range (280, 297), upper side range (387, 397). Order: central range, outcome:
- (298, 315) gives 1.6 yr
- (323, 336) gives 2.7 yr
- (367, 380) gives 0.1 yr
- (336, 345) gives 0.3 yr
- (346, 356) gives 0.0 yr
